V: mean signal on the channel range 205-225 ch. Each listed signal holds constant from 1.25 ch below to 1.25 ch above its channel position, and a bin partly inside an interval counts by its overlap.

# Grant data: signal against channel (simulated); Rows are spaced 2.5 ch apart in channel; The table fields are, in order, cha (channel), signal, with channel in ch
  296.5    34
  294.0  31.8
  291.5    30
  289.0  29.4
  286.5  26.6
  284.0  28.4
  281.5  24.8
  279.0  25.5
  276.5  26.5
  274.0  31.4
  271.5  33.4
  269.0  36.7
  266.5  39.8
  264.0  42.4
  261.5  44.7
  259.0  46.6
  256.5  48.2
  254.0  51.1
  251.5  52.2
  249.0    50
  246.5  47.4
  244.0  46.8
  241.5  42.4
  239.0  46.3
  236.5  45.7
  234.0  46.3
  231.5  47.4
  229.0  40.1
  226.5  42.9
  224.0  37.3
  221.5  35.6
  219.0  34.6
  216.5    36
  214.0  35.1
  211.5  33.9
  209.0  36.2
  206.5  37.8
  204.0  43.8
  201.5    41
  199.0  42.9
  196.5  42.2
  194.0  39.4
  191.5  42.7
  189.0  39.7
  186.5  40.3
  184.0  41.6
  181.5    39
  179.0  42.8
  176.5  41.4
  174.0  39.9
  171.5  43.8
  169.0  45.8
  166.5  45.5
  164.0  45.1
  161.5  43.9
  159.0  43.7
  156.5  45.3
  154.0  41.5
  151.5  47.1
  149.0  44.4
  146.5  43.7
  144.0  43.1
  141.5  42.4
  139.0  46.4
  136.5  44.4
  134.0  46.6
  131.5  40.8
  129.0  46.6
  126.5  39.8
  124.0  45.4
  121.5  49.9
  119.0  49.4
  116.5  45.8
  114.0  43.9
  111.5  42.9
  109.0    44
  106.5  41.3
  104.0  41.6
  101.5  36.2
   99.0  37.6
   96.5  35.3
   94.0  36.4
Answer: 35.9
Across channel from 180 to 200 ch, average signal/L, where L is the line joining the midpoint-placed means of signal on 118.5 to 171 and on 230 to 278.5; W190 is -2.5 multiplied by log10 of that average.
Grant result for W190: 0.08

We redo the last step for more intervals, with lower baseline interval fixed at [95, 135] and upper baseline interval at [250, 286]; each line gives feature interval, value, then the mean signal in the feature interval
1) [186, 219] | 0.02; 39.1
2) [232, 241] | -0.18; 45.9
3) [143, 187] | -0.05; 43.3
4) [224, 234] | -0.10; 43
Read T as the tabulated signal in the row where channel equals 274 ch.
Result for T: 31.4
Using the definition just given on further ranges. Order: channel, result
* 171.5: 43.8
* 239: 46.3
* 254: 51.1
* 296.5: 34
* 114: 43.9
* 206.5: 37.8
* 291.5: 30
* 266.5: 39.8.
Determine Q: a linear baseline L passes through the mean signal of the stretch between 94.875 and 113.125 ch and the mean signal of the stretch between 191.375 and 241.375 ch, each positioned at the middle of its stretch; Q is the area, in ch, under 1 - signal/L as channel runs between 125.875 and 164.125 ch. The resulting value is -3.87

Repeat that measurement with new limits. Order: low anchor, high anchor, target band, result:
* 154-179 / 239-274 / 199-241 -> 3.7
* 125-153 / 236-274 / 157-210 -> 2.8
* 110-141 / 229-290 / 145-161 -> -0.1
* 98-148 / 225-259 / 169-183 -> 1.0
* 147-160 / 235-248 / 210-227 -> 3.5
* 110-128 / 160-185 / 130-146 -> 0.2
